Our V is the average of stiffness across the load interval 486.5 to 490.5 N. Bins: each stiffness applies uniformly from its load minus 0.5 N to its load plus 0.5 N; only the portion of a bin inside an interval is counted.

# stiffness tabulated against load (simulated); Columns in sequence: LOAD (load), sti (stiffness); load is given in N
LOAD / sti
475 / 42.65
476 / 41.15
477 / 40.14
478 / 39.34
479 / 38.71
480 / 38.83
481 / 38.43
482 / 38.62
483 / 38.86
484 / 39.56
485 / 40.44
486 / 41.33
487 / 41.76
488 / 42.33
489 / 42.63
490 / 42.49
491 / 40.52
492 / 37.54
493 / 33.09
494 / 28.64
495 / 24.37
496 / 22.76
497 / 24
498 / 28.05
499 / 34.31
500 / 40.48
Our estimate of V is 42.3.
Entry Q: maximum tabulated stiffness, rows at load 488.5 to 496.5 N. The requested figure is 42.63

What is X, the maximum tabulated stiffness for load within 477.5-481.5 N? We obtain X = 39.34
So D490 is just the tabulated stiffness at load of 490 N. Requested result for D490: 42.49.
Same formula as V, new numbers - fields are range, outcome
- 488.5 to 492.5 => 40.8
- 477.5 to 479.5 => 39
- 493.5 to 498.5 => 25.6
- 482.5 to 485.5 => 39.6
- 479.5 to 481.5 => 38.6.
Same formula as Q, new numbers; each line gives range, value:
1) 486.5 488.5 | 42.33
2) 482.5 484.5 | 39.56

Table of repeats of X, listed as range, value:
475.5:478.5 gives 41.15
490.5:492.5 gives 40.52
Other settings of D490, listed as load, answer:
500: 40.48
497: 24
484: 39.56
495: 24.37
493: 33.09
